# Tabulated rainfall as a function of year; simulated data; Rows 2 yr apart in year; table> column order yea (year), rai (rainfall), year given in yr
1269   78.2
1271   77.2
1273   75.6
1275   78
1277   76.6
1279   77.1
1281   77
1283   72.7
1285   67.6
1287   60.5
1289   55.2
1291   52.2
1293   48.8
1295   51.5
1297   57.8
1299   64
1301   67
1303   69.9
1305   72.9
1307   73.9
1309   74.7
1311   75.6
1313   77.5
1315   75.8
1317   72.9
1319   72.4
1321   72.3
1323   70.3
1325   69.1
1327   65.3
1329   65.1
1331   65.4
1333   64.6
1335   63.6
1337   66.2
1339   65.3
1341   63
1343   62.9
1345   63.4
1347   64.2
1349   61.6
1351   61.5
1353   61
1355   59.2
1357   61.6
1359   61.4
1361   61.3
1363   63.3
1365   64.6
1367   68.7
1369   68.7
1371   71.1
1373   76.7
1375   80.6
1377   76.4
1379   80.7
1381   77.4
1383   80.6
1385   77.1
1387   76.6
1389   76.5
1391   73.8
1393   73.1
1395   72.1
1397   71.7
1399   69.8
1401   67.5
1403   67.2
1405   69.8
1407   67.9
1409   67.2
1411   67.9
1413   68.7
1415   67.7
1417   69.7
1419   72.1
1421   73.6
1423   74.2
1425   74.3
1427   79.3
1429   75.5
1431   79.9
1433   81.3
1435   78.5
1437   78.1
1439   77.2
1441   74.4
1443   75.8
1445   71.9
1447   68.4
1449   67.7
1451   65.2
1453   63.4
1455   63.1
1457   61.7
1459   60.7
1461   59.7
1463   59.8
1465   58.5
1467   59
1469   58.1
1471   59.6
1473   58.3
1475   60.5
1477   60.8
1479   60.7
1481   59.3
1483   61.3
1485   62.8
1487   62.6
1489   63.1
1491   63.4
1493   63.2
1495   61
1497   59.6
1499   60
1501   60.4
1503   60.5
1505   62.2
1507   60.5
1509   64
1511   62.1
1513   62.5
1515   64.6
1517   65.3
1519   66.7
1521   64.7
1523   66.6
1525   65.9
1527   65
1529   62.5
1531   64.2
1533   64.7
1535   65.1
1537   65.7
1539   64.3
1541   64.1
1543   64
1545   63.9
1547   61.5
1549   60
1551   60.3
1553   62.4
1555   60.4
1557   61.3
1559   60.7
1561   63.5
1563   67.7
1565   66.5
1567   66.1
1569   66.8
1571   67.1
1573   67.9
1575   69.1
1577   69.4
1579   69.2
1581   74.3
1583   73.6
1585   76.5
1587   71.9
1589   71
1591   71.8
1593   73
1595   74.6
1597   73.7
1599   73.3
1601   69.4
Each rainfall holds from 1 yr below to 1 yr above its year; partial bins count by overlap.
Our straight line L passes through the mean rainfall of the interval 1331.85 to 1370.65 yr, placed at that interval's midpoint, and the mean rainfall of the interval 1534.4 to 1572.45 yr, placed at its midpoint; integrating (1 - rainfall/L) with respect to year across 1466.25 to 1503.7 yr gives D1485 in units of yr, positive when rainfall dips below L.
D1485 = 1.7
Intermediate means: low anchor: 63.6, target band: 60.8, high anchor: 63.8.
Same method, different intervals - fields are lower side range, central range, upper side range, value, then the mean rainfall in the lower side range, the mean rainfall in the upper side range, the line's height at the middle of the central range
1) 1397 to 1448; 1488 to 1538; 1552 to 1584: 4.04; 72.7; 66.6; 68.9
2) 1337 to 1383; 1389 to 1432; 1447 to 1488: -4.81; 67.3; 61.3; 64.5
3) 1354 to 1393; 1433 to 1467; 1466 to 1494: -2.09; 71.4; 60.9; 63.9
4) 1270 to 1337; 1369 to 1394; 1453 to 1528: -4.07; 68.5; 61.9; 65.7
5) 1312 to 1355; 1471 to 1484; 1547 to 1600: 1.42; 66.7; 68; 67.5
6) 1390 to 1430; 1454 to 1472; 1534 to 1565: 2.14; 71.2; 63.1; 68.1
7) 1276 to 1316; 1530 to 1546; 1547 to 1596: 0.73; 67.4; 67.6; 67.6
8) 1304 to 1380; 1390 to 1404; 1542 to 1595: -0.57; 68.3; 67.1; 68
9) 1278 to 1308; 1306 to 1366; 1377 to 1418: 0.86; 64.5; 72.3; 67.7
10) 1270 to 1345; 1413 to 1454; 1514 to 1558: -4.76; 68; 63.8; 65.7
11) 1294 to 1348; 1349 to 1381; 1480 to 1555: -0.63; 67.7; 62.9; 66.6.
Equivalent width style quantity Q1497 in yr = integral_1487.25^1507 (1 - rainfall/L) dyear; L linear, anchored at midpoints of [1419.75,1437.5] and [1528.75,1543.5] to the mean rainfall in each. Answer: 2.2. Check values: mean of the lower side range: 77.1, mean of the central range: 61.5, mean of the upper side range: 64.4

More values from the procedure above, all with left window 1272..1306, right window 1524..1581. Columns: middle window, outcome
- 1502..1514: 0.6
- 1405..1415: -0.4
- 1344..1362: 1.1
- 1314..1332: -1.1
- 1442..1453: -0.7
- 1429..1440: -2.2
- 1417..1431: -2.0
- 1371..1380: -1.7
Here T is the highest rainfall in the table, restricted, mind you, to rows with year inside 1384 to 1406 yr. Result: 77.1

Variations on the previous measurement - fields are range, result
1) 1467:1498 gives 63.4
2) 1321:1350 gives 72.3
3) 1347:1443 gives 81.3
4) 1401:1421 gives 73.6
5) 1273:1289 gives 78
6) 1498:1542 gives 66.7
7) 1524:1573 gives 67.9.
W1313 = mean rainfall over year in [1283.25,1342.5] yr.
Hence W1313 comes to 66.3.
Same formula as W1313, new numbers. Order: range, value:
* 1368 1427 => 72.9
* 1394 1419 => 69.1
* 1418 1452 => 74.6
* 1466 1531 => 62.1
